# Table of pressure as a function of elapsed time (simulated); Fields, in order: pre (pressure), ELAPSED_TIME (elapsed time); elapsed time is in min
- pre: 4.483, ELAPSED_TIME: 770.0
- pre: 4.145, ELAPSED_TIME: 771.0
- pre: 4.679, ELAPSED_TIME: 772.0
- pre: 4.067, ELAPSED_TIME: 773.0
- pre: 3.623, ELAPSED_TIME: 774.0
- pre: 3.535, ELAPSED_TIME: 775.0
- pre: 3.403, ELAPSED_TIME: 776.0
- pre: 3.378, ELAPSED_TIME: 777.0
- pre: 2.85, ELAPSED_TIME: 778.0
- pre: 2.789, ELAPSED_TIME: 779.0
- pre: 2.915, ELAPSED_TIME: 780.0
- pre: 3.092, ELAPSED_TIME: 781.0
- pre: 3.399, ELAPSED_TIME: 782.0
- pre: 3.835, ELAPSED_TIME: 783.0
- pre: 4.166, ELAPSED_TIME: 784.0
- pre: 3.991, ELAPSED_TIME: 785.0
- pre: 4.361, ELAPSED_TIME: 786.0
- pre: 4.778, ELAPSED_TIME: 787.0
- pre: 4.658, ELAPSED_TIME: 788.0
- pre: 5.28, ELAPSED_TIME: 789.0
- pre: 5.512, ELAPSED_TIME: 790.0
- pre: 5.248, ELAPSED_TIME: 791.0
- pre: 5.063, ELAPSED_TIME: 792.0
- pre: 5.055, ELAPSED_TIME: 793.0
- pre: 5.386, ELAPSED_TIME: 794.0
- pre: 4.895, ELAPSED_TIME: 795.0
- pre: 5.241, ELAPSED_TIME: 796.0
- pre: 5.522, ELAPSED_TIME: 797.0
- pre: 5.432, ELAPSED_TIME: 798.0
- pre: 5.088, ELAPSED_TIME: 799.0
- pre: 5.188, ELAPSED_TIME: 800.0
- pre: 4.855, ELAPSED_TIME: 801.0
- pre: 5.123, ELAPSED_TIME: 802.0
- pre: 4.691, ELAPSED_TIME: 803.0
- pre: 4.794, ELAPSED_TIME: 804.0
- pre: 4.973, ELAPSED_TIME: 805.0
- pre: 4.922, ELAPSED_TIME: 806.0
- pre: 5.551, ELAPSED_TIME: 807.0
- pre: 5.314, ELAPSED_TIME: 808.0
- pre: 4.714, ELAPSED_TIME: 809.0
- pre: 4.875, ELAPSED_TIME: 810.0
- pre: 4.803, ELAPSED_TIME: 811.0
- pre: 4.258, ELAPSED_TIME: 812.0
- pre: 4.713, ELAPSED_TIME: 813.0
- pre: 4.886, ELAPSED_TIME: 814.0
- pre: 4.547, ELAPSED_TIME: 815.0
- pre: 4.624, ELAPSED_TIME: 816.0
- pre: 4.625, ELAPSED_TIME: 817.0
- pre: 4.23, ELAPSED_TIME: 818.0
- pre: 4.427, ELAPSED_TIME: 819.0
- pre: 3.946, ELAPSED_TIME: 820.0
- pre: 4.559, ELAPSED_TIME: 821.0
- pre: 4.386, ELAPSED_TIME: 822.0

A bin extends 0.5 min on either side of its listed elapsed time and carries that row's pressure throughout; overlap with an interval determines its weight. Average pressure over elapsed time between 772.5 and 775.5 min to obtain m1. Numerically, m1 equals 3.74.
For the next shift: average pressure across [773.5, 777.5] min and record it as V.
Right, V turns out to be 3.48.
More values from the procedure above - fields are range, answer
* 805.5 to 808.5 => 5.26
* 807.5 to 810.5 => 4.97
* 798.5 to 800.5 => 5.14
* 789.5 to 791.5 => 5.38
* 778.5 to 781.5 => 2.93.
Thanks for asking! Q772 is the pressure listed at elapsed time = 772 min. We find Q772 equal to 4.679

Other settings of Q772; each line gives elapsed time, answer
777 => 3.378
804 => 4.794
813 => 4.713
